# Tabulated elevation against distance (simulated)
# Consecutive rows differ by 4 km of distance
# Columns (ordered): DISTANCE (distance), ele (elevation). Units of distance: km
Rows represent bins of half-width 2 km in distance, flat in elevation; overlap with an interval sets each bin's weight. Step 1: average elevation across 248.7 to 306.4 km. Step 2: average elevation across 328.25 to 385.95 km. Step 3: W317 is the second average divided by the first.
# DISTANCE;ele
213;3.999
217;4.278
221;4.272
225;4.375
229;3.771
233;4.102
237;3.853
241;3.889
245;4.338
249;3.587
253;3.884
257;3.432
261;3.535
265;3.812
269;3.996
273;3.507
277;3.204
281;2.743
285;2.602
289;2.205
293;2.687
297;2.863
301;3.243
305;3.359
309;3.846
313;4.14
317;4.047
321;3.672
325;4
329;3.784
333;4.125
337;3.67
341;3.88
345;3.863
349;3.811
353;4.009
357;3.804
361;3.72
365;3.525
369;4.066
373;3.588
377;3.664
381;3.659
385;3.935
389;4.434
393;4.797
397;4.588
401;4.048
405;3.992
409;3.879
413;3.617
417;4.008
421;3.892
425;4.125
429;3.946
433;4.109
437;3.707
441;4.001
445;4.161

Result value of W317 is 1.2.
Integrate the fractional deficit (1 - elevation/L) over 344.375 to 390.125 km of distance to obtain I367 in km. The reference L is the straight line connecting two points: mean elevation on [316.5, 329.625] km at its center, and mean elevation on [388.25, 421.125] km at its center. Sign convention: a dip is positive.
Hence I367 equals 2.1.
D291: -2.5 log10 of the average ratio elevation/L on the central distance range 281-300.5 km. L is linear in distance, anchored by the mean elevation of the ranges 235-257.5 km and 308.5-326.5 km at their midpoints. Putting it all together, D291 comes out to 0.42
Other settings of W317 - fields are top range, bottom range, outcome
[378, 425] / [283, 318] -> 1.27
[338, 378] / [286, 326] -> 1.13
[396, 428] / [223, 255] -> 1.01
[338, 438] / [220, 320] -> 1.11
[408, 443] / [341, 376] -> 1.03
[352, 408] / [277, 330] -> 1.20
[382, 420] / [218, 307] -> 1.17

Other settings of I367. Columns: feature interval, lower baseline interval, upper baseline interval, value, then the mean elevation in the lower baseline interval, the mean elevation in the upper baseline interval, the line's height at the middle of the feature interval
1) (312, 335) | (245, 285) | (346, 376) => -1.70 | 3.52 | 3.79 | 3.68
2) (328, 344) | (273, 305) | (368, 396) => -1.89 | 2.87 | 4.04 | 3.46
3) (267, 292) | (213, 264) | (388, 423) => 6.01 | 3.94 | 4.13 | 3.99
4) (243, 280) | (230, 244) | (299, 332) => 2.19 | 3.96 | 3.77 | 3.9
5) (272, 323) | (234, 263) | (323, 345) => 8.18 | 3.8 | 3.89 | 3.85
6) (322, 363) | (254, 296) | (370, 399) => -1.33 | 3.18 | 4.09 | 3.74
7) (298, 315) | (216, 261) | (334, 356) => 1.27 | 3.95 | 3.86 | 3.89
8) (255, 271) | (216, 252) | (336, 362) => 1.18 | 4.04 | 3.83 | 3.99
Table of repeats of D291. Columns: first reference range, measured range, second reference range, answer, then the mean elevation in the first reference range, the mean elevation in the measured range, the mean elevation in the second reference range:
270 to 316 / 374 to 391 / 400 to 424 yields -0.05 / 3.17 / 3.9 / 3.91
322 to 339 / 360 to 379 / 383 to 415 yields 0.09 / 3.88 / 3.71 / 4.16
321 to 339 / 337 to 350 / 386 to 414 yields 0.03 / 3.87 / 3.83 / 4.2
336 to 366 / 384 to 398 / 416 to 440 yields -0.15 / 3.8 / 4.46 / 3.96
